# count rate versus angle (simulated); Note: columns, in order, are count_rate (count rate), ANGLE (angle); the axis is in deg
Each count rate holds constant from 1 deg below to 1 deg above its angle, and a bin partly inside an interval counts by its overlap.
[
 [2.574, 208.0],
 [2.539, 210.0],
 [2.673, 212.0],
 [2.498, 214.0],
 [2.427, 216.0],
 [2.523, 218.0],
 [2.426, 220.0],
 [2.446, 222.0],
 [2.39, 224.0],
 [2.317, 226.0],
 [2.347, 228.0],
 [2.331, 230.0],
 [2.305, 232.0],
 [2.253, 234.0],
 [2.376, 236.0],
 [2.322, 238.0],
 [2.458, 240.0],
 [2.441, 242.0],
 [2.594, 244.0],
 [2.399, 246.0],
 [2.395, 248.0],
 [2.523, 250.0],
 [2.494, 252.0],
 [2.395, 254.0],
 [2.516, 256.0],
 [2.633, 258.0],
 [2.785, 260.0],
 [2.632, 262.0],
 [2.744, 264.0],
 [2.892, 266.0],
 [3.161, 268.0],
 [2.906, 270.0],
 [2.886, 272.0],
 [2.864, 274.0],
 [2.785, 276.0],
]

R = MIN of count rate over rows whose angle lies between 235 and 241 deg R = 2.322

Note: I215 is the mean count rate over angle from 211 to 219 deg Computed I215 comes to 2.53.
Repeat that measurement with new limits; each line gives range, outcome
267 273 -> 2.98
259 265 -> 2.72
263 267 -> 2.82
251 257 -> 2.47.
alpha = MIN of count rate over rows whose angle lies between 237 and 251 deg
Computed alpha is 2.322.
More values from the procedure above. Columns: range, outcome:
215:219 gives 2.427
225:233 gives 2.305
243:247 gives 2.399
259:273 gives 2.632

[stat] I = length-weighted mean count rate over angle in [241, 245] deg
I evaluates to 2.52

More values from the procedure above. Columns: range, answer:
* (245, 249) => 2.4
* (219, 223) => 2.44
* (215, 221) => 2.46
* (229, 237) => 2.32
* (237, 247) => 2.44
